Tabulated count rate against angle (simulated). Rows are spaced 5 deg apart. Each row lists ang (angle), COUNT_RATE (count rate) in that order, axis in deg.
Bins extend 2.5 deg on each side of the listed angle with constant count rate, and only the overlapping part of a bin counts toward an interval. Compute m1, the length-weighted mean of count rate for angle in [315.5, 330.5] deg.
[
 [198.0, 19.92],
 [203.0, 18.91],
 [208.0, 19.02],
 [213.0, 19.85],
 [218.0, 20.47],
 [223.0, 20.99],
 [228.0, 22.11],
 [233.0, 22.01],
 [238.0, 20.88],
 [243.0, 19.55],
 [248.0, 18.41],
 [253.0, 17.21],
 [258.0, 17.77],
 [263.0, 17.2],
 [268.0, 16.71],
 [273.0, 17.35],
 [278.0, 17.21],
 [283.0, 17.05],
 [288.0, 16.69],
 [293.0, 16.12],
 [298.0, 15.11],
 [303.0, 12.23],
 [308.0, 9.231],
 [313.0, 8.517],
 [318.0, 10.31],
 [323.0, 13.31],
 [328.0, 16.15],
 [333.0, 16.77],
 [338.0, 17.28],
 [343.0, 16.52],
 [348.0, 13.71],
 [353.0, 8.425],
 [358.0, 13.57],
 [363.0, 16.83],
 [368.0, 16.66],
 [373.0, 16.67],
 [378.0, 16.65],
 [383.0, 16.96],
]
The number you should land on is 13.3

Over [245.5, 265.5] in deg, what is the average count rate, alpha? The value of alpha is 17.6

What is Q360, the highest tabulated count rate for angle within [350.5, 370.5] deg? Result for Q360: 16.83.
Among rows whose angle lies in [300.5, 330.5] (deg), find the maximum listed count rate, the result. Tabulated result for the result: 16.15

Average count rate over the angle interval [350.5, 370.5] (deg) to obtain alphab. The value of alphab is 13.9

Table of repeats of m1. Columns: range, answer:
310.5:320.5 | 9.41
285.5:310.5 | 13.9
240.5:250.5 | 19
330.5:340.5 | 17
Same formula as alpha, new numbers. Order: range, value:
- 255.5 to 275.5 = 17.3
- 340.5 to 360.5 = 13.1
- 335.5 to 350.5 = 15.8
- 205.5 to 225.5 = 20.1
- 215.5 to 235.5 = 21.4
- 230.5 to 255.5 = 19.6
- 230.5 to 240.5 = 21.4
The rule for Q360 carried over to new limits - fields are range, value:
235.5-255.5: 20.88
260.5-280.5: 17.35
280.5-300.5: 17.05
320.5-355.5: 17.28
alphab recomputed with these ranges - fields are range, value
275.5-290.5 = 17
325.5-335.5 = 16.5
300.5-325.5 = 10.7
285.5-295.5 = 16.4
